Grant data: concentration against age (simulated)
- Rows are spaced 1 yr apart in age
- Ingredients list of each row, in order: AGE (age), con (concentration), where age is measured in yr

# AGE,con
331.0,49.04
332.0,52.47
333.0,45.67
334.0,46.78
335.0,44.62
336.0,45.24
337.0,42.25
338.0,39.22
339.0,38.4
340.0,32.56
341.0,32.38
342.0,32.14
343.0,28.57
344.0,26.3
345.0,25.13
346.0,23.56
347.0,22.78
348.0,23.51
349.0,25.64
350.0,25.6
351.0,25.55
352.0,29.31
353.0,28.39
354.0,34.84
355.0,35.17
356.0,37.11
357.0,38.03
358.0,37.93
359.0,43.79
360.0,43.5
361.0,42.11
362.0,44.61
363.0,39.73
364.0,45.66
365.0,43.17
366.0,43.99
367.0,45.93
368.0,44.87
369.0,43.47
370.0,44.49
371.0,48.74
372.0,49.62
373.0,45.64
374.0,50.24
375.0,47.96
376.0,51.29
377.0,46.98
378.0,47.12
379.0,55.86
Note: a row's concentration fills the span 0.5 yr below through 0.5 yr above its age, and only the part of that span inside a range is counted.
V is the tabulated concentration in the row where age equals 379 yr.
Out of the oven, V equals 55.86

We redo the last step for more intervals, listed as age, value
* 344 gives 26.3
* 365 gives 43.17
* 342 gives 32.14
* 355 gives 35.17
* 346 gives 23.56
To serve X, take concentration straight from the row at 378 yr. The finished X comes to 47.12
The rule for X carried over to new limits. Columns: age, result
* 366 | 43.99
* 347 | 22.78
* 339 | 38.4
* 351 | 25.55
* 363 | 39.73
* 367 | 45.93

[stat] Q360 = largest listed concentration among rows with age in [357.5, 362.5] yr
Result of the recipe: 44.61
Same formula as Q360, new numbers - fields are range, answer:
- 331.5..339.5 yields 52.47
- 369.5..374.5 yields 50.24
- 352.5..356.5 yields 37.11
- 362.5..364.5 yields 45.66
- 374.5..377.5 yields 51.29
